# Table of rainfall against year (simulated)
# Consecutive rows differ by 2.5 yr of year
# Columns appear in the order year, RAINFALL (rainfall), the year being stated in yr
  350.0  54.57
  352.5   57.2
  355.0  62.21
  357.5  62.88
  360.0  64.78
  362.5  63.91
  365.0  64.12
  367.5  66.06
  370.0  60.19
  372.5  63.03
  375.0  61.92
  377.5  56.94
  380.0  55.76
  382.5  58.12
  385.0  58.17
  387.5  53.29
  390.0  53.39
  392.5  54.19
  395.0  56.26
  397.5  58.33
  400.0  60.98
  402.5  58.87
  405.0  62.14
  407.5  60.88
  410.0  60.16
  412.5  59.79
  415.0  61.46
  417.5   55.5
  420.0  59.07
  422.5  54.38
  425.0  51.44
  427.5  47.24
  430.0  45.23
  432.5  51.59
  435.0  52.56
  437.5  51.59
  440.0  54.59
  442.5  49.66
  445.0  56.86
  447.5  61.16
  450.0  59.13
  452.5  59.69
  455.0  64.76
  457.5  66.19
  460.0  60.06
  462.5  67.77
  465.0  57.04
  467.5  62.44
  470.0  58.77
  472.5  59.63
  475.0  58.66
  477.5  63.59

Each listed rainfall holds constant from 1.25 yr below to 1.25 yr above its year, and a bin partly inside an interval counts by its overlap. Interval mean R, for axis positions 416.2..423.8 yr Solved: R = 56.3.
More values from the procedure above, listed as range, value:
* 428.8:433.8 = 48.5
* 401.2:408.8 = 60.6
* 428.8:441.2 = 51.1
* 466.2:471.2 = 60.6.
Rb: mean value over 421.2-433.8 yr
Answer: 50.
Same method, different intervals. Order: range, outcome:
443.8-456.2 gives 60.3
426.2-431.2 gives 46.3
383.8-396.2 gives 55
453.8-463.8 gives 64.7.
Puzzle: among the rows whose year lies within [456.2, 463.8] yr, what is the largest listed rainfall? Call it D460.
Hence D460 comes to 67.77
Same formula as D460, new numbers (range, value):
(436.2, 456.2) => 64.76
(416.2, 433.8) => 59.07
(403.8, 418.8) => 62.14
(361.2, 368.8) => 66.06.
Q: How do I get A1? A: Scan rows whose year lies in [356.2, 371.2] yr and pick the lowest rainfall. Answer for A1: 60.19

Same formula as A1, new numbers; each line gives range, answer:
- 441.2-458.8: 49.66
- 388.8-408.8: 53.39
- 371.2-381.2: 55.76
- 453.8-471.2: 57.04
